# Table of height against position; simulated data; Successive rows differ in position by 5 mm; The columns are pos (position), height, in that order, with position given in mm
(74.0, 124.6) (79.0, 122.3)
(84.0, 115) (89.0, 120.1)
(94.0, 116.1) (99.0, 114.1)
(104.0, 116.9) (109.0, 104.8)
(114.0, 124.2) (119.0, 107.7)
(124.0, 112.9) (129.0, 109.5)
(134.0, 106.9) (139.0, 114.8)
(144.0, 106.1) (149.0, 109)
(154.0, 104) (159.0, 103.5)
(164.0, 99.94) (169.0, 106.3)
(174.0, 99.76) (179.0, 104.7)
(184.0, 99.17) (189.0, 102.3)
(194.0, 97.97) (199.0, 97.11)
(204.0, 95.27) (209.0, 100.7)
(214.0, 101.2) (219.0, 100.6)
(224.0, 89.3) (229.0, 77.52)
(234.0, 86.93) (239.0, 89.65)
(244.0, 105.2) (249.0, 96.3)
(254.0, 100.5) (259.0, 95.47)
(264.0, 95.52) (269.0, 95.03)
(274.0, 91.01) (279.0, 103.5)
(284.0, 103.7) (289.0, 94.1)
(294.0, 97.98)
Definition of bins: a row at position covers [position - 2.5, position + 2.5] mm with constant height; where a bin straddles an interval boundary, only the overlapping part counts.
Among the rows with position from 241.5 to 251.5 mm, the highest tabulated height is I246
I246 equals 105.2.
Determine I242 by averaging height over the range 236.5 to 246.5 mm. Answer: 97.4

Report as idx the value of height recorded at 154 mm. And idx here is 104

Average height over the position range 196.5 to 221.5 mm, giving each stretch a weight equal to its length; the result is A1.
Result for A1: 99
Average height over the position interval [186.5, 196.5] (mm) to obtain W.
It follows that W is 100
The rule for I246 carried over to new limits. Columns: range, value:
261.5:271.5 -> 95.52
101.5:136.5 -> 124.2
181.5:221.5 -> 102.3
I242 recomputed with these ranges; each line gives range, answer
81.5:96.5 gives 117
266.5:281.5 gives 96.5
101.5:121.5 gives 113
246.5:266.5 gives 96.9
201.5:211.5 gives 98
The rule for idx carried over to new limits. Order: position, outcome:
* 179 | 104.7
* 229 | 77.52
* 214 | 101.2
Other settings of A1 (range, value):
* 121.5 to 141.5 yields 111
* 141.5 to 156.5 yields 106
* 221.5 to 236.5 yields 84.6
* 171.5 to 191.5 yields 101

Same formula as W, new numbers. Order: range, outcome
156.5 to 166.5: 102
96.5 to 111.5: 112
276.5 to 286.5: 104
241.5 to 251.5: 101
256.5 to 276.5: 94.3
